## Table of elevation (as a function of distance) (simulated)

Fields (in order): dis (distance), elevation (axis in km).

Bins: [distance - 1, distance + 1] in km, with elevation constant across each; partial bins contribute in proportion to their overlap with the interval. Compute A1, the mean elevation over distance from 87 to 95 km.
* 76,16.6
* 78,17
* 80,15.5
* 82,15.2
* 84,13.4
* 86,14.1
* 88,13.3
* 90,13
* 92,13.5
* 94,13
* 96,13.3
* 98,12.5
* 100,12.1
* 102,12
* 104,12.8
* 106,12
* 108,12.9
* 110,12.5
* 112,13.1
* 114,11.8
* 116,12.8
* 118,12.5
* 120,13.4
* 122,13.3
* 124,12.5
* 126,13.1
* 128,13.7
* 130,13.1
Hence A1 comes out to 13.2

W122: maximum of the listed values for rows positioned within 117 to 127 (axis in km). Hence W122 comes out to 13.4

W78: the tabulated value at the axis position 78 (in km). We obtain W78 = 17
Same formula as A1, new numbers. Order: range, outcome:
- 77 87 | 15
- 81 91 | 13.8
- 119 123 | 13.4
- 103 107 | 12.4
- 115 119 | 12.7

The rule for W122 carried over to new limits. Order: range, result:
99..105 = 12.8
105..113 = 13.1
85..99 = 14.1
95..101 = 13.3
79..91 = 15.5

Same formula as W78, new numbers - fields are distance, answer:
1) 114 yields 11.8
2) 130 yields 13.1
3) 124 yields 12.5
